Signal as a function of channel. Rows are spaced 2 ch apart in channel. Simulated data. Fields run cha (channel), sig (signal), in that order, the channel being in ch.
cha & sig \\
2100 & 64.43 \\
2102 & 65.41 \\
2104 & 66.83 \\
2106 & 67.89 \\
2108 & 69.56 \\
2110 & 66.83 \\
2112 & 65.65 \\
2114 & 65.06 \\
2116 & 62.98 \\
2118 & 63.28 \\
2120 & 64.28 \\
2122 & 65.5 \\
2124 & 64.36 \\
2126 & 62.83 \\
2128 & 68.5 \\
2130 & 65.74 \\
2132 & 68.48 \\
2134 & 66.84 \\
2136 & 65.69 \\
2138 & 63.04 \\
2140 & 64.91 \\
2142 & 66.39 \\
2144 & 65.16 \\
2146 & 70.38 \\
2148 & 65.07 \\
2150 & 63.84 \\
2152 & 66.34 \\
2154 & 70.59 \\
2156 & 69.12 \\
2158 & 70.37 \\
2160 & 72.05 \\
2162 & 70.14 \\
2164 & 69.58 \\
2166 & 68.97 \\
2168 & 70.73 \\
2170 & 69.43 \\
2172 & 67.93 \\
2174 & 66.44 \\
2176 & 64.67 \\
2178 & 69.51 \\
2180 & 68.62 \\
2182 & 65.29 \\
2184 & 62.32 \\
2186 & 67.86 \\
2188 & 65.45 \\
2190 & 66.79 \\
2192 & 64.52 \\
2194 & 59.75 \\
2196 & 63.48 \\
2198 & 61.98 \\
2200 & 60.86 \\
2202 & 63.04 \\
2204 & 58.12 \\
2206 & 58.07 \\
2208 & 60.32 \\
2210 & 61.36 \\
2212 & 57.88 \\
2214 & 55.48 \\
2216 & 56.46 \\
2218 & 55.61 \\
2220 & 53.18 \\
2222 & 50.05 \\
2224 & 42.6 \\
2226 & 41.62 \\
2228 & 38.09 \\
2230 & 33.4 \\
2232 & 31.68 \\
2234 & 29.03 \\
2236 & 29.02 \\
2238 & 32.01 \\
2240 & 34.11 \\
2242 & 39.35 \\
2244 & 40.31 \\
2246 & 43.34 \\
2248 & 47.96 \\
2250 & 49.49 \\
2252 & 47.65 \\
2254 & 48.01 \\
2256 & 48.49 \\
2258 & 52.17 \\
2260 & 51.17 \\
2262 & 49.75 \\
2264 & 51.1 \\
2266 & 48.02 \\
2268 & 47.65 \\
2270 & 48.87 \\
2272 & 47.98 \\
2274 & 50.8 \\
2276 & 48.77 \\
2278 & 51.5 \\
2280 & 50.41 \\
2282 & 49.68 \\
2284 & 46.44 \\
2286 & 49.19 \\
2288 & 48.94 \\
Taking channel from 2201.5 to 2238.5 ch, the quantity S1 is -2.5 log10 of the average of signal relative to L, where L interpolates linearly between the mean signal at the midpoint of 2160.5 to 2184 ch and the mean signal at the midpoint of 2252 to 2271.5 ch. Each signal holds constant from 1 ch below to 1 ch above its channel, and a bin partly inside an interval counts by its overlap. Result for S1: 0.222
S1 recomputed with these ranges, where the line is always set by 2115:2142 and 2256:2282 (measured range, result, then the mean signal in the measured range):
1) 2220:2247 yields 0.380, 37.9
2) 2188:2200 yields -0.095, 63.3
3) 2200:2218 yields -0.045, 58.8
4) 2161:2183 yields -0.133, 68.3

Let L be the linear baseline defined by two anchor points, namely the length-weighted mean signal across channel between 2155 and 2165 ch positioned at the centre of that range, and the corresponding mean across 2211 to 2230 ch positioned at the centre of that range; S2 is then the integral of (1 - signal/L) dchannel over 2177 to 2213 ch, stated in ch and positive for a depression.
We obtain -3.1 ch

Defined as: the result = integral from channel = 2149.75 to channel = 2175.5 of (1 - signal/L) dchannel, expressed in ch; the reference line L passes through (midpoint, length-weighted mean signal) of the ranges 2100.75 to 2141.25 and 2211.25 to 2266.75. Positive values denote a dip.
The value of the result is -4.7 ch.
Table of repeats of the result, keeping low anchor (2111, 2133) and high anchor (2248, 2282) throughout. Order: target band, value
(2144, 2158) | -1.27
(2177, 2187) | -1.39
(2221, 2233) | 3.15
